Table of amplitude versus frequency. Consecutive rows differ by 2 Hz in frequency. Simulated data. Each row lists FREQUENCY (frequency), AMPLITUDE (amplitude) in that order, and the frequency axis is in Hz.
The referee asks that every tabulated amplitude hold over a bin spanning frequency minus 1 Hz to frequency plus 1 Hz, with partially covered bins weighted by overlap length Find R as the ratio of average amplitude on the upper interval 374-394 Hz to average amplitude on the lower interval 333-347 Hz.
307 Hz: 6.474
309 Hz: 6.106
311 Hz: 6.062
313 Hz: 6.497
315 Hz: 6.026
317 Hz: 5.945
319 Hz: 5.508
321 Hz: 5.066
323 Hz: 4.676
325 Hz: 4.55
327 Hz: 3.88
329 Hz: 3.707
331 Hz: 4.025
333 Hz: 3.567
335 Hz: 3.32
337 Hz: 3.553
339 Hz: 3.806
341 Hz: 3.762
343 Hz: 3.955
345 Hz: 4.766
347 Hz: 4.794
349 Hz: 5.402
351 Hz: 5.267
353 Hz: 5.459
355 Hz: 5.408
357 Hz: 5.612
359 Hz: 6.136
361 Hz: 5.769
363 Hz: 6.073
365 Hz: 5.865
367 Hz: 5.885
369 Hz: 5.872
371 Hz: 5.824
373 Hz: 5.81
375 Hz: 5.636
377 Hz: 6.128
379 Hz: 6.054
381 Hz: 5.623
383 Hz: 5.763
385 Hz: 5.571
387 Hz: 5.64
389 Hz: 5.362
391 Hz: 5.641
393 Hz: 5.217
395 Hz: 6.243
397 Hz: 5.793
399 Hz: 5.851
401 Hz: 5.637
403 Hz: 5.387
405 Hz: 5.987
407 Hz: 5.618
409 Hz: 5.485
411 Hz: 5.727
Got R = 1.45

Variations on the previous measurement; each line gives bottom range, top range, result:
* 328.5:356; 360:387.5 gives 1.34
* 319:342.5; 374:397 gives 1.41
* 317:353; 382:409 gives 1.29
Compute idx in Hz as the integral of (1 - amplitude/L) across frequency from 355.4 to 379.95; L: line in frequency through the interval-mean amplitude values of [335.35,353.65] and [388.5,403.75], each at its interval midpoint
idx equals -4.3 Hz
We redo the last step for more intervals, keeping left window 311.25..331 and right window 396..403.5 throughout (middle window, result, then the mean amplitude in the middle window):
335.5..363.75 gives 1.9 Hz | 4.94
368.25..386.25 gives -1.0 Hz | 5.81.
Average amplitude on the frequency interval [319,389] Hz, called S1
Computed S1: 5.08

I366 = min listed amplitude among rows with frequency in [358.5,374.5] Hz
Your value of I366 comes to 5.769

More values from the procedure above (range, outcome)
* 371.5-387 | 5.571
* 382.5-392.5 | 5.362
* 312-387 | 3.32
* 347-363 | 4.794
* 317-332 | 3.707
